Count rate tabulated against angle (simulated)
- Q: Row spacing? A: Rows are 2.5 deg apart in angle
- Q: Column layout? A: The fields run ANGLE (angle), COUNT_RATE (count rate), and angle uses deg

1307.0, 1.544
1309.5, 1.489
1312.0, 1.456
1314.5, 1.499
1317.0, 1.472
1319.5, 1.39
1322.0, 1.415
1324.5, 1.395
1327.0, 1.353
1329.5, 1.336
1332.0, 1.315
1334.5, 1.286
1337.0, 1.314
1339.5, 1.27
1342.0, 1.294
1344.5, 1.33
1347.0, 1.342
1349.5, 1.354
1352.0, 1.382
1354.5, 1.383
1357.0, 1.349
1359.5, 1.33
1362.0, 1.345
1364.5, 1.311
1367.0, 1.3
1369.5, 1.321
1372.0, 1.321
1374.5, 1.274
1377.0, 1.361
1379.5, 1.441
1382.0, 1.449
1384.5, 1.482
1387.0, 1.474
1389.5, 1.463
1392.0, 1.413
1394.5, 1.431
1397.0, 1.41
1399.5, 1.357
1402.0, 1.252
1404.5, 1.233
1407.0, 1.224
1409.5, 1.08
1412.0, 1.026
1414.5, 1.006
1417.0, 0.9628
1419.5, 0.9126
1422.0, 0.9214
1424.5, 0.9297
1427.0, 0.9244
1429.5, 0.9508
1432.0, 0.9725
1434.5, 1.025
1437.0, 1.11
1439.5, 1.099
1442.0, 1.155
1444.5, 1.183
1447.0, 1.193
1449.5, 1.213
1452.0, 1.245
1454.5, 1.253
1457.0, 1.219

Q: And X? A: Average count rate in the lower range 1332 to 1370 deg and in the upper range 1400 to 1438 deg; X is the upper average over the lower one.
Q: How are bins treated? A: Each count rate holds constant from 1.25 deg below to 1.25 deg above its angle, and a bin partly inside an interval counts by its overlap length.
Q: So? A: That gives 0.8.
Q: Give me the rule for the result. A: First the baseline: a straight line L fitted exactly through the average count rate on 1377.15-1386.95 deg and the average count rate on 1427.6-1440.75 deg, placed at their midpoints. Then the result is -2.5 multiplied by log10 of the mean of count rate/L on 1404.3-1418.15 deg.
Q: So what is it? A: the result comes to 0.13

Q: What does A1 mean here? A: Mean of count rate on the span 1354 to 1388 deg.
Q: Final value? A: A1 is 1.37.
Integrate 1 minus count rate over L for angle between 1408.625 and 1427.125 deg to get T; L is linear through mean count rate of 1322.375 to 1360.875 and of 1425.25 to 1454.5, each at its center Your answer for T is 2.9 deg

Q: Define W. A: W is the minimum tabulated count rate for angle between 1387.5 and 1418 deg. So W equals 0.9628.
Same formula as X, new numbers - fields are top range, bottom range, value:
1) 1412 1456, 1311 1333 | 0.76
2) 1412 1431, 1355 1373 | 0.72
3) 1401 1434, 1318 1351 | 0.77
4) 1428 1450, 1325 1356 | 0.82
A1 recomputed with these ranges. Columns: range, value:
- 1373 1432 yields 1.21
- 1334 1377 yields 1.33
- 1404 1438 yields 1.01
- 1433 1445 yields 1.11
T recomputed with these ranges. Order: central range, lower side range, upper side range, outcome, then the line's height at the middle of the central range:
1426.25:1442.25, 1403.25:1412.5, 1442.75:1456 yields 2.2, 1.19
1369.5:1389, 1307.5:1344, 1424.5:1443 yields -3.2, 1.2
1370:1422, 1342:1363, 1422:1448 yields -3.4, 1.19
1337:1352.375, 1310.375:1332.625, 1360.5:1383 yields 0.6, 1.38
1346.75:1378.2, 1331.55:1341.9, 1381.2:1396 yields 0.8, 1.37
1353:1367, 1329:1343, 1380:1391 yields 0.4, 1.38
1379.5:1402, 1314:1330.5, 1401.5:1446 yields -5.0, 1.17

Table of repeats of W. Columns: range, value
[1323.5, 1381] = 1.27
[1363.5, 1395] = 1.274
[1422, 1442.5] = 0.9214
